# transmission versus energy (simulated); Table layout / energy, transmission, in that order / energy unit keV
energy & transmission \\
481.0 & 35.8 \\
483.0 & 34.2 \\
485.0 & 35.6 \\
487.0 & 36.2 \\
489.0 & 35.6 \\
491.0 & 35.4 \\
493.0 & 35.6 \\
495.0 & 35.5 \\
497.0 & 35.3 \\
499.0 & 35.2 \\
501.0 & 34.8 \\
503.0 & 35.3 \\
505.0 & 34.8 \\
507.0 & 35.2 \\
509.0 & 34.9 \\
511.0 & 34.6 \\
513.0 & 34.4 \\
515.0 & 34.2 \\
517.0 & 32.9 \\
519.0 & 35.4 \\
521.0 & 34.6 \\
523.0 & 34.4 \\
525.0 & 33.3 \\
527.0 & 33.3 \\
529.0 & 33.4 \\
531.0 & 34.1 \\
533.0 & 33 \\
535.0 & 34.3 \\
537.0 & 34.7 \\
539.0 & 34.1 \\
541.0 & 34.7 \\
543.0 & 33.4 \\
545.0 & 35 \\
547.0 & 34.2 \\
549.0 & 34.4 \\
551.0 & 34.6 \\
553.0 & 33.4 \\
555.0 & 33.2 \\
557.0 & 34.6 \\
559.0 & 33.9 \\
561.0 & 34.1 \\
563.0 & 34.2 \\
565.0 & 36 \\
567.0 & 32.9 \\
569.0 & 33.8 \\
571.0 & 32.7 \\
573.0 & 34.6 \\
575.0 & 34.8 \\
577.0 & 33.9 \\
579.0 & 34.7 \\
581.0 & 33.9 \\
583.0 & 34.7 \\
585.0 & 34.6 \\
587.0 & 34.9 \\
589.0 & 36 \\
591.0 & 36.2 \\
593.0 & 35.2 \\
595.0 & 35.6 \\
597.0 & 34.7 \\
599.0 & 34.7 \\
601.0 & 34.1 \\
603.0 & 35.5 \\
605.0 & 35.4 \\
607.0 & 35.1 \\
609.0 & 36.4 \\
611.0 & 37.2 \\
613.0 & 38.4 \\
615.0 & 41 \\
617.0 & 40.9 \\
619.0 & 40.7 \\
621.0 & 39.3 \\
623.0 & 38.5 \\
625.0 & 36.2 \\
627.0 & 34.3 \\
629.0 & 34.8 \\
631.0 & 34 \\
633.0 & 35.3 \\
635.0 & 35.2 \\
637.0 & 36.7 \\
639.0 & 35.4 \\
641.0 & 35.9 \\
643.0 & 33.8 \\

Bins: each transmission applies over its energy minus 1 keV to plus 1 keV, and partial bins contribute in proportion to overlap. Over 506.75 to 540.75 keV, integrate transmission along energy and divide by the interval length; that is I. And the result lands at 34.2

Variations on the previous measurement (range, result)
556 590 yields 34.4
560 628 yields 35.7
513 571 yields 34.1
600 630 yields 37.2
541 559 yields 34.1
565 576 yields 34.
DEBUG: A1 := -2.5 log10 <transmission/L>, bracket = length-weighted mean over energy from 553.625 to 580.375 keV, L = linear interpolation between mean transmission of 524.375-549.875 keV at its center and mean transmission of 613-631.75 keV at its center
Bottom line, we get 0.04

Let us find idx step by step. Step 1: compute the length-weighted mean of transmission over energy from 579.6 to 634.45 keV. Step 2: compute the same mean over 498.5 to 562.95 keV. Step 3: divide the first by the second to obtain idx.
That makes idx 1.06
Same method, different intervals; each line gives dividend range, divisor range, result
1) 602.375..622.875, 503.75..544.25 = 1.11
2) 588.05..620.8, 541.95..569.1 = 1.08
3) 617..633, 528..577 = 1.09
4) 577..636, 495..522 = 1.04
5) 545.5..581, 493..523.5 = 0.98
